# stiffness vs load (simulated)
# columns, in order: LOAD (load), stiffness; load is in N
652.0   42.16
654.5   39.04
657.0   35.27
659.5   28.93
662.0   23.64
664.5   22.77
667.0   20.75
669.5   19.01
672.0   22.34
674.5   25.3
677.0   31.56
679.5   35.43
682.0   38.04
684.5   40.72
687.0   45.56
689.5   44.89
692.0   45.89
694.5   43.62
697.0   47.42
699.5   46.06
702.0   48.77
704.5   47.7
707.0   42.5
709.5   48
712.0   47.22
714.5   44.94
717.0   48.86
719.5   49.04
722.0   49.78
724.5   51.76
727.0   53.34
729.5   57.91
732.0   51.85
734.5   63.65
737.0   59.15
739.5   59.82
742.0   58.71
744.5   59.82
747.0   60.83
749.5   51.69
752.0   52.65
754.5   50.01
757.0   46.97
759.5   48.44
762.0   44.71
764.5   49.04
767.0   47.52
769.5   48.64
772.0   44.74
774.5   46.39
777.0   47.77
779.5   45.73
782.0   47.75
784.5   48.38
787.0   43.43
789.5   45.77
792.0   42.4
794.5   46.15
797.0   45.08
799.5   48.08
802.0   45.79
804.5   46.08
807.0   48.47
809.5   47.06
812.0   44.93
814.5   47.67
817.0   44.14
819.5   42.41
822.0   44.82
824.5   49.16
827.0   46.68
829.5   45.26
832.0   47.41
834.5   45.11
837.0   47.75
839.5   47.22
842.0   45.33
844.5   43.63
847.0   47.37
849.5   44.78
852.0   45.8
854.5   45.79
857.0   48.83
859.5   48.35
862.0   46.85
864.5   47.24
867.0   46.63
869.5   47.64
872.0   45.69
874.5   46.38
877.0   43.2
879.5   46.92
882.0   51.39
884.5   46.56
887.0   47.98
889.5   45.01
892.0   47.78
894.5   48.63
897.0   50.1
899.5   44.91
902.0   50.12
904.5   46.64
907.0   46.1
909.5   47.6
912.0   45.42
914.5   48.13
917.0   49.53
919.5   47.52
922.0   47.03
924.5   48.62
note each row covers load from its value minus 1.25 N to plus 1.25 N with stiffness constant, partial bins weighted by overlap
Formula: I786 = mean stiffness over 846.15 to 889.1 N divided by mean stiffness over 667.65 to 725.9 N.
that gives 1.1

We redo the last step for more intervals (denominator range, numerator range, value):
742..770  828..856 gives 0.90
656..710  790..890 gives 1.27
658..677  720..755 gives 2.33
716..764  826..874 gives 0.87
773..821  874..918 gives 1.03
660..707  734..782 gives 1.43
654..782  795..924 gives 1.04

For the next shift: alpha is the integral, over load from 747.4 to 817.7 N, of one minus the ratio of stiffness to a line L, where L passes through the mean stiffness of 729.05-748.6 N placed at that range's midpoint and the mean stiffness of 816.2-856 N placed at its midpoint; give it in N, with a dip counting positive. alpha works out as 7.7 N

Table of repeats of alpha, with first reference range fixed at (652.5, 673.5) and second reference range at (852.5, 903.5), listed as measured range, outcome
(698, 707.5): -4.9 N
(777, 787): -2.3 N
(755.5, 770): -4.4 N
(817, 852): -2.2 N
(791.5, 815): -3.5 N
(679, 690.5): -4.8 N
